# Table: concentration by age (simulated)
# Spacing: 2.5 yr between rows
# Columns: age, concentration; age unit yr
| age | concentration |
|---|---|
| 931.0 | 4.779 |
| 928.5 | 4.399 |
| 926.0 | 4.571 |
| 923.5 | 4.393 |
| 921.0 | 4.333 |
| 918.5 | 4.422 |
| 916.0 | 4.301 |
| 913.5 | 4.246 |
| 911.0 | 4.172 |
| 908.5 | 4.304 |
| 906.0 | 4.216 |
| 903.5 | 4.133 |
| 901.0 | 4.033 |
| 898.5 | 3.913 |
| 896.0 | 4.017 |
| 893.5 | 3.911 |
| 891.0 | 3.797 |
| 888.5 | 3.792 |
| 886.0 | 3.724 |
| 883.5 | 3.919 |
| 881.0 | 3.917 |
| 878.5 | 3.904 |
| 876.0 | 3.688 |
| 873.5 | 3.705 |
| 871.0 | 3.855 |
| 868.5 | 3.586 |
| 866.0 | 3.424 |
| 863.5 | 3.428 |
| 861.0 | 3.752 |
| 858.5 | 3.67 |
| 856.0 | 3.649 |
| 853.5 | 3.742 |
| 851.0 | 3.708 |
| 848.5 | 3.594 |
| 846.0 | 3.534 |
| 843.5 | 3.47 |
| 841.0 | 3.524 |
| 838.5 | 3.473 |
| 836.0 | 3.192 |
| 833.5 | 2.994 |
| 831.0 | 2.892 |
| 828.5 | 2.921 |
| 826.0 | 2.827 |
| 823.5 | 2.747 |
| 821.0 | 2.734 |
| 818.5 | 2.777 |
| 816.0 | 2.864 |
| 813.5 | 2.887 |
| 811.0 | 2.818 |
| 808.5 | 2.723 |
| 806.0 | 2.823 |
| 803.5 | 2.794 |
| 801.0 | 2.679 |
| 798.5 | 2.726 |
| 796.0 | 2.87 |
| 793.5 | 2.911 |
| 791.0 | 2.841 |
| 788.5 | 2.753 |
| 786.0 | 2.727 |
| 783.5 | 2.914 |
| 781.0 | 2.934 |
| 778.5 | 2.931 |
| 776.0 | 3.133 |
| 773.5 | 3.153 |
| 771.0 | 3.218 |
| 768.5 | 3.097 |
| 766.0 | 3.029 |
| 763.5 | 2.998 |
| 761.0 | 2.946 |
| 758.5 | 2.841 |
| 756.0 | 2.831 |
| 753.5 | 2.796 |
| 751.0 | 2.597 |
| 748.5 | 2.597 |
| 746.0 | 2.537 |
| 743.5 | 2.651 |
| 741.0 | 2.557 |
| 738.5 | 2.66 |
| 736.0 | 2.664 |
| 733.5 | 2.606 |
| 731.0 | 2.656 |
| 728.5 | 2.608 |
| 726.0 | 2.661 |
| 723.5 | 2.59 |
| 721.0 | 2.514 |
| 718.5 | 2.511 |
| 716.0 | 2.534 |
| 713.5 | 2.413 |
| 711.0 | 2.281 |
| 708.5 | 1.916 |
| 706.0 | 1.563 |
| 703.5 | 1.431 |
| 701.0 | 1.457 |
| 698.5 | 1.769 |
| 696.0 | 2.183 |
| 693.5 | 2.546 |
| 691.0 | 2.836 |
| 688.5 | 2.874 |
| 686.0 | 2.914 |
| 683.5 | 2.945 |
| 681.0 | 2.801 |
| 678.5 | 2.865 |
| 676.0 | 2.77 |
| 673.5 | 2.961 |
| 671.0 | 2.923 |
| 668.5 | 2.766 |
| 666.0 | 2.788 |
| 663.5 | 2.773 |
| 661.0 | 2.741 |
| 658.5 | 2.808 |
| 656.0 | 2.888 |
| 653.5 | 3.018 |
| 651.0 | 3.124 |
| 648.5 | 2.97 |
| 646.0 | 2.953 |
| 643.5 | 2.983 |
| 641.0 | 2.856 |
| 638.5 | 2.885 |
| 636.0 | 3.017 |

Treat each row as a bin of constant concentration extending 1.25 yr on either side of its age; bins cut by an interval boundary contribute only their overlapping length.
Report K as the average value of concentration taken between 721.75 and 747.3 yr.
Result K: 2.62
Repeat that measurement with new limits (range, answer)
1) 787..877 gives 3.18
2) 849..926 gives 3.93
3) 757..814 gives 2.9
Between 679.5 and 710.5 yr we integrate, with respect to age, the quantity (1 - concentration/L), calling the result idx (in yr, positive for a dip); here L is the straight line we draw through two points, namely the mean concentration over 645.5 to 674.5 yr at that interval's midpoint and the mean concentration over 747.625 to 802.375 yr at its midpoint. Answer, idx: 6.6 yr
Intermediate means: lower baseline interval 2.89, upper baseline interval 2.89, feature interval 2.27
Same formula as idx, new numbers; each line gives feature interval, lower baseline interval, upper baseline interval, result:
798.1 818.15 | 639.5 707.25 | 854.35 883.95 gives 3.5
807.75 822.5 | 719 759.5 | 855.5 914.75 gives 2.1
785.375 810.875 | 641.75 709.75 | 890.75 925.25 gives 4.8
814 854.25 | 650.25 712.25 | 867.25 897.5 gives 4.0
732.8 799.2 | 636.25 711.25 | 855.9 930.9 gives 7.5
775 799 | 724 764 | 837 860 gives 1.4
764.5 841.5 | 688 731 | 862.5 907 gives 4.1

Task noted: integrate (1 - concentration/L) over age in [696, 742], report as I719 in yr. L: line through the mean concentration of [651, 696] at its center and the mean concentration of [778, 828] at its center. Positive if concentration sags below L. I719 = 8.6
